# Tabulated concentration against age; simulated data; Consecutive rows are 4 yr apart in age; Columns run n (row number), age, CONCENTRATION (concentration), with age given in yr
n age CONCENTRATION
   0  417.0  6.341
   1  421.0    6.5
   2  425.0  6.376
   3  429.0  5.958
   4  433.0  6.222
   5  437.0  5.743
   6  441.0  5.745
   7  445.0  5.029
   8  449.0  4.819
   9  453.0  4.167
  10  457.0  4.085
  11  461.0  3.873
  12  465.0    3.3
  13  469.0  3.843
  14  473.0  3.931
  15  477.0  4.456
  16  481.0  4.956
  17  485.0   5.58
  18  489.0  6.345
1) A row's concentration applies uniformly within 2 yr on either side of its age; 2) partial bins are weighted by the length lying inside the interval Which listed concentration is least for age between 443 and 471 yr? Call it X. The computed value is 3.3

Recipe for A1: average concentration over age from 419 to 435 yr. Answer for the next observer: 6.26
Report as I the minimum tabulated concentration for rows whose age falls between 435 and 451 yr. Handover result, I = 4.819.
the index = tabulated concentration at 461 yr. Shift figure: 3.873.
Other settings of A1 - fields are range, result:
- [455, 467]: 3.75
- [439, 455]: 4.94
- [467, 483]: 4.3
